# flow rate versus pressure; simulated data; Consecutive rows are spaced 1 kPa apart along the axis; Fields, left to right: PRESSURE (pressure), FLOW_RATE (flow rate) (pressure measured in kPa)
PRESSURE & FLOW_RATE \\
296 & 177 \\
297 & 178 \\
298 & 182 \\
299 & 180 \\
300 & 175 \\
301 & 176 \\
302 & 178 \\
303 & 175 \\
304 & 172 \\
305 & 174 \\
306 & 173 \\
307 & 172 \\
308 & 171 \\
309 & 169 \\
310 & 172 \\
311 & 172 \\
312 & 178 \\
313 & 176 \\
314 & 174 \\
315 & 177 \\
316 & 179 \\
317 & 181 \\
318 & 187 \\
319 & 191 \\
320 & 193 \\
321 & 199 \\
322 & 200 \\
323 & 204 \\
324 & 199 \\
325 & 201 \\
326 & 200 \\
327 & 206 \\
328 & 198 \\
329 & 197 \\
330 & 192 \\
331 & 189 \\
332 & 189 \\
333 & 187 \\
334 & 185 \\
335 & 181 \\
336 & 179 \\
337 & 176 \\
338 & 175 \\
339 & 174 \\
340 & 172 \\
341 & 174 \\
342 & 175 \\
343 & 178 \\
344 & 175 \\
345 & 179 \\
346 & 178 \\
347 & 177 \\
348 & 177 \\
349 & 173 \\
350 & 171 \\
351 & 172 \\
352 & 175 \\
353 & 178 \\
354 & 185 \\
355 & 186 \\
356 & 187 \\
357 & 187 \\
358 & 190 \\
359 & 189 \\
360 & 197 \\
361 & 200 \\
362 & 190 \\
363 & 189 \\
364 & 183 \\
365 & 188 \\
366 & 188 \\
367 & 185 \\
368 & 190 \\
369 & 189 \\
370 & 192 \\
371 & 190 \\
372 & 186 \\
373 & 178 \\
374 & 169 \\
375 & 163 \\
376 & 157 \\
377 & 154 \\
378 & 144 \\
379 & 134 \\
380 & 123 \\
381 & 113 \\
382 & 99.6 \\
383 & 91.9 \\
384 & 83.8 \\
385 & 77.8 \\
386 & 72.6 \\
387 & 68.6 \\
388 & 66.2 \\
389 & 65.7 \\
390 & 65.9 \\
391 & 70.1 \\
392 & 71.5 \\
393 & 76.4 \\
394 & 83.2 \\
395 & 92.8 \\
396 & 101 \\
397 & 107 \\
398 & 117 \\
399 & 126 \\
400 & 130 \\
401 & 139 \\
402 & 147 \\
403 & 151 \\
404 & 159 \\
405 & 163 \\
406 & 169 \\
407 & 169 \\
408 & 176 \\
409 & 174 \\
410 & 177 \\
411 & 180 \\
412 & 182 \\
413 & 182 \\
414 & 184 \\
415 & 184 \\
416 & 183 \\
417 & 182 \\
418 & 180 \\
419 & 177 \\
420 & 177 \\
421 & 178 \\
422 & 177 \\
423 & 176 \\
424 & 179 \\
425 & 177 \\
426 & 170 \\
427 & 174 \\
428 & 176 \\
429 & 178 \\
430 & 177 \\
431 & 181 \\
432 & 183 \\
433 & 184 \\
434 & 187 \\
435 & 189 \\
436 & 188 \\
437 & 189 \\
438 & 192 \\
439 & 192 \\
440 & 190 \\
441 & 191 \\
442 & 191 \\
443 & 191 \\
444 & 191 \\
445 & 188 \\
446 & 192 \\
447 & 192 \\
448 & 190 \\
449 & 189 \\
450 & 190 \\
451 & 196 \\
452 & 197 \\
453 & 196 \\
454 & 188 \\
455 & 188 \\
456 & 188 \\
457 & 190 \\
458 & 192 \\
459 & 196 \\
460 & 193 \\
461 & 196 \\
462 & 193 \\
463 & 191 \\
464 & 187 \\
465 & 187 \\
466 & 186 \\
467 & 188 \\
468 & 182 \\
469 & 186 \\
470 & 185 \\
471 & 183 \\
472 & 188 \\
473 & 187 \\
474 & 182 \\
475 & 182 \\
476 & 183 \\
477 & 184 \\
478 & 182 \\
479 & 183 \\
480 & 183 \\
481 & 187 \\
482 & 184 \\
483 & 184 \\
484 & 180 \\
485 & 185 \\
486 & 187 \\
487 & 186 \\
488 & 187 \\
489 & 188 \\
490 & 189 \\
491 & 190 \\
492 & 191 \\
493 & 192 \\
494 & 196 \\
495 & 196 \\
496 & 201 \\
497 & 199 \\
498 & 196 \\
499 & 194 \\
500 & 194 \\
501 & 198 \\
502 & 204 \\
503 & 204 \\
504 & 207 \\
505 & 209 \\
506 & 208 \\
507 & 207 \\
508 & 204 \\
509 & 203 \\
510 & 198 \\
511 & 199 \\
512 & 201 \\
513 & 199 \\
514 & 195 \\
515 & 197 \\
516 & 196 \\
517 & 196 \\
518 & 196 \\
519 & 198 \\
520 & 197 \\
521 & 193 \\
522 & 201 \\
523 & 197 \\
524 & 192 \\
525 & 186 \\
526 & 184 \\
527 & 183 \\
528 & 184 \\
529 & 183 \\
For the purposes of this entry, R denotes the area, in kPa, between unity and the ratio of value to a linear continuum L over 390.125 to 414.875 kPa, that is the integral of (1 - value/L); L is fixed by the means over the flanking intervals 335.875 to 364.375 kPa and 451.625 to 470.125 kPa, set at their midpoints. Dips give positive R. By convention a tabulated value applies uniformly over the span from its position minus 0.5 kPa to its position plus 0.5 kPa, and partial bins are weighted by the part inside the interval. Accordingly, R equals 6.3 kPa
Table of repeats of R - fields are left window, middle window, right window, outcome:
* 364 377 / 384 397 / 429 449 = 7.5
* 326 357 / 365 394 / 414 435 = 8.5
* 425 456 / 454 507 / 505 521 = 1.0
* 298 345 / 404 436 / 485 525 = 2.0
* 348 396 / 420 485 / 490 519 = -3.0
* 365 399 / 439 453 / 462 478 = -1.9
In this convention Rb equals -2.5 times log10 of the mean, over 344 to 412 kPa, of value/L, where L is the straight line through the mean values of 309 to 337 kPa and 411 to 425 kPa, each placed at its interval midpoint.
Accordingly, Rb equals 0.223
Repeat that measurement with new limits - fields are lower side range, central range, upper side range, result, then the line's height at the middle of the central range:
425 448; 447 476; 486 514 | 0.01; 190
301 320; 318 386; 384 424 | -0.10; 159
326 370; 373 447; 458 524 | 0.23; 188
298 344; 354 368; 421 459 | -0.03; 184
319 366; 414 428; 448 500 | 0.06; 188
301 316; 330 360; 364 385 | -0.11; 163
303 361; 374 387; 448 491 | 0.49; 185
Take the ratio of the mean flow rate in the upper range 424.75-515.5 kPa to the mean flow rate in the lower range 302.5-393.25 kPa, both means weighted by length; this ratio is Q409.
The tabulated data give 1.1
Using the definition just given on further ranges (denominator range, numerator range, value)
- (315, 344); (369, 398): 0.62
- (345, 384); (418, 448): 1.08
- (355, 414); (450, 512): 1.32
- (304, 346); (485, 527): 1.07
